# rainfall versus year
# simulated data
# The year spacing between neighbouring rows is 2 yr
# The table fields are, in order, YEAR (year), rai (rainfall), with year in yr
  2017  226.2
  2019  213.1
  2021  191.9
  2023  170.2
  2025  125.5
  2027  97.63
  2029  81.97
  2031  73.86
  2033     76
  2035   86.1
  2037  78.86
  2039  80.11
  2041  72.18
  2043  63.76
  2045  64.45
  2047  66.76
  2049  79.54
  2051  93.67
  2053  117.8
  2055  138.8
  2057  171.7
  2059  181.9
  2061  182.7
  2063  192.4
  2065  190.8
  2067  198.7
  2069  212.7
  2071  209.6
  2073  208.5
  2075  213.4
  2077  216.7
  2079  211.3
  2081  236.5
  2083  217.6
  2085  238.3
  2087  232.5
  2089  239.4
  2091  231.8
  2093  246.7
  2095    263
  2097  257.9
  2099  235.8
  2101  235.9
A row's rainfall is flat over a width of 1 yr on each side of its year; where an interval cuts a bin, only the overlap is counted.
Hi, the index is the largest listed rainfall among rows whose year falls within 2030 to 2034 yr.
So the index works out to 76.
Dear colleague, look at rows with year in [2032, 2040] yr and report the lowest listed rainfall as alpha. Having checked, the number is 76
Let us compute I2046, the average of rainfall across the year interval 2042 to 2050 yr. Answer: 68.6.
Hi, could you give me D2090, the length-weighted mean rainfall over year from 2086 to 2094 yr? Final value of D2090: 238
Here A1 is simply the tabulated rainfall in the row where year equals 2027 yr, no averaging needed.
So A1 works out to 97.63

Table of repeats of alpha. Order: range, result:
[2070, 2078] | 208.5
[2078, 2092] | 211.3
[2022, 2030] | 81.97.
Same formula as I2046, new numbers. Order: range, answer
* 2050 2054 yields 106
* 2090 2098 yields 250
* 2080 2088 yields 231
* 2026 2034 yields 82.4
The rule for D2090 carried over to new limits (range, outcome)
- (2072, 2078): 213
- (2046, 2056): 99.3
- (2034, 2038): 82.5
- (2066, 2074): 207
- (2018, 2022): 202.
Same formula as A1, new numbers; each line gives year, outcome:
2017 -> 226.2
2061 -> 182.7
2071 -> 209.6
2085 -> 238.3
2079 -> 211.3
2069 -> 212.7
